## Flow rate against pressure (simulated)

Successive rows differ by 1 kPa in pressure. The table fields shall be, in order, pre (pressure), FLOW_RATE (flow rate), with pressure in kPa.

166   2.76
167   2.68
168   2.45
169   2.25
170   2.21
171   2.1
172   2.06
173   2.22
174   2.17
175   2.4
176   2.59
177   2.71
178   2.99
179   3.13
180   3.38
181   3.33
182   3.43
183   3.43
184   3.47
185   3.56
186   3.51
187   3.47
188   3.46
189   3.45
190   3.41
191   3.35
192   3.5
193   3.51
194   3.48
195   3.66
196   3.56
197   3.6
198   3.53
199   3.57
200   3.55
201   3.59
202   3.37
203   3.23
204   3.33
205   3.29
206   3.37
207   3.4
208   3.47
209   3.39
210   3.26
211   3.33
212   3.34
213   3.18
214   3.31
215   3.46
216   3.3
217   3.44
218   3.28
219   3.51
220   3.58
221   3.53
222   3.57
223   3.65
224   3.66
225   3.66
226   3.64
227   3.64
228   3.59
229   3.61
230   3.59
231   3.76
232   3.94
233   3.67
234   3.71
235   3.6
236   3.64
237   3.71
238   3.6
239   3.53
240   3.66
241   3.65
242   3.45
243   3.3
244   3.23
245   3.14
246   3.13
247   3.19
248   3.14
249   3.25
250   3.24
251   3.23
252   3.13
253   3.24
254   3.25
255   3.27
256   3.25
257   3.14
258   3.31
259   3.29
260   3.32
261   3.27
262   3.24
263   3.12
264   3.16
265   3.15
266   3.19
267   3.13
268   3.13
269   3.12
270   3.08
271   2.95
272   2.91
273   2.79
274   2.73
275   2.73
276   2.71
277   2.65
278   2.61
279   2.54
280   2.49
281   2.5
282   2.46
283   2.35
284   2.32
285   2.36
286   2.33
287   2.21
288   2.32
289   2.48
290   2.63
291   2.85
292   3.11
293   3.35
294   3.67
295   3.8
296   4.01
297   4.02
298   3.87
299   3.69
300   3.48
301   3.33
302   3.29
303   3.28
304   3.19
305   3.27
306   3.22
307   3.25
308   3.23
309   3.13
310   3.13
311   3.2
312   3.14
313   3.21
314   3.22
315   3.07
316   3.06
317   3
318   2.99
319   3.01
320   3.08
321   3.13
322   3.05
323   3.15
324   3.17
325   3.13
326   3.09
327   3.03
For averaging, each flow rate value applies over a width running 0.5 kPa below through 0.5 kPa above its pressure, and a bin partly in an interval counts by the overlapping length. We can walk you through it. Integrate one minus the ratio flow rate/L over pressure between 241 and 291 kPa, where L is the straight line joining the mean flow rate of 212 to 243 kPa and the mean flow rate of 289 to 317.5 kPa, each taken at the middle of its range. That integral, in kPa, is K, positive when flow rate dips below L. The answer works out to 7.0 kPa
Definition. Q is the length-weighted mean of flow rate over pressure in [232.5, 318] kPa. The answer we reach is 3.14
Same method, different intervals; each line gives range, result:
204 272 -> 3.38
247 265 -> 3.22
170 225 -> 3.28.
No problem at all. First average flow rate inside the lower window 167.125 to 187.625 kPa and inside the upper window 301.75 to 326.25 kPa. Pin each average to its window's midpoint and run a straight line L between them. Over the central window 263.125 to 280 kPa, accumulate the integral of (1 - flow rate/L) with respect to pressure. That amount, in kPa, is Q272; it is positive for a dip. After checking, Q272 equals 0.8 kPa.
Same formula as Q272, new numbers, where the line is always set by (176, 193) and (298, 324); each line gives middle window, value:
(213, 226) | -0.8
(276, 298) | 2.7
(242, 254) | 0.2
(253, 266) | 0.1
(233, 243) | -1.0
